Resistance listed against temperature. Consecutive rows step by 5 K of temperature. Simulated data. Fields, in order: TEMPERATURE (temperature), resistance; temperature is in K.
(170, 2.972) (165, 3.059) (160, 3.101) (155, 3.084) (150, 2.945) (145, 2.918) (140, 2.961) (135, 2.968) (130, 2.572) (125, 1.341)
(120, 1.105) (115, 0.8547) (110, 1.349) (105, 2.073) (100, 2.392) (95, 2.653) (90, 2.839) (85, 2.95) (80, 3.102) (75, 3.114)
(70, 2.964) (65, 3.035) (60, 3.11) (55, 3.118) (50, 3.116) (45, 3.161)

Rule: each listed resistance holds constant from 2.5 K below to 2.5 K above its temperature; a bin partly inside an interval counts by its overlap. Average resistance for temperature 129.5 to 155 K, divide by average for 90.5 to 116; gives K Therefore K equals 1.5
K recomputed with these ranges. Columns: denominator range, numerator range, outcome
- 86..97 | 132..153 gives 1.06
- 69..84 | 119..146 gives 0.77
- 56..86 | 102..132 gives 0.51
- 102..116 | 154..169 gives 2.02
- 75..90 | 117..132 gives 0.54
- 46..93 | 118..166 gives 0.86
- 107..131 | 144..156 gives 2.15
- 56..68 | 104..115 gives 0.48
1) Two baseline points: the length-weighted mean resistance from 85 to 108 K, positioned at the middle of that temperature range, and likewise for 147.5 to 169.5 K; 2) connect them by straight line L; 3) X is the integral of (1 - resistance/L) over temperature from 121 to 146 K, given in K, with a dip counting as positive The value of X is 3.5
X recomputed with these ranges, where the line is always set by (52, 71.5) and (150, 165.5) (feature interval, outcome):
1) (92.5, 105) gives 2.57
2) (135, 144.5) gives 0.34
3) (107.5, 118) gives 6.72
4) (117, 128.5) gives 6.53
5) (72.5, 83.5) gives -0.11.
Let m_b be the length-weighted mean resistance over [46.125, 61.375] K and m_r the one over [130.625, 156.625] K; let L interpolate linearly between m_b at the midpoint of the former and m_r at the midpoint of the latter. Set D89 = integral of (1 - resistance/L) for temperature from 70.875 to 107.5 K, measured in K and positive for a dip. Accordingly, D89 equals 3.7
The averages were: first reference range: 3.12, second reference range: 2.94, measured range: 2.74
